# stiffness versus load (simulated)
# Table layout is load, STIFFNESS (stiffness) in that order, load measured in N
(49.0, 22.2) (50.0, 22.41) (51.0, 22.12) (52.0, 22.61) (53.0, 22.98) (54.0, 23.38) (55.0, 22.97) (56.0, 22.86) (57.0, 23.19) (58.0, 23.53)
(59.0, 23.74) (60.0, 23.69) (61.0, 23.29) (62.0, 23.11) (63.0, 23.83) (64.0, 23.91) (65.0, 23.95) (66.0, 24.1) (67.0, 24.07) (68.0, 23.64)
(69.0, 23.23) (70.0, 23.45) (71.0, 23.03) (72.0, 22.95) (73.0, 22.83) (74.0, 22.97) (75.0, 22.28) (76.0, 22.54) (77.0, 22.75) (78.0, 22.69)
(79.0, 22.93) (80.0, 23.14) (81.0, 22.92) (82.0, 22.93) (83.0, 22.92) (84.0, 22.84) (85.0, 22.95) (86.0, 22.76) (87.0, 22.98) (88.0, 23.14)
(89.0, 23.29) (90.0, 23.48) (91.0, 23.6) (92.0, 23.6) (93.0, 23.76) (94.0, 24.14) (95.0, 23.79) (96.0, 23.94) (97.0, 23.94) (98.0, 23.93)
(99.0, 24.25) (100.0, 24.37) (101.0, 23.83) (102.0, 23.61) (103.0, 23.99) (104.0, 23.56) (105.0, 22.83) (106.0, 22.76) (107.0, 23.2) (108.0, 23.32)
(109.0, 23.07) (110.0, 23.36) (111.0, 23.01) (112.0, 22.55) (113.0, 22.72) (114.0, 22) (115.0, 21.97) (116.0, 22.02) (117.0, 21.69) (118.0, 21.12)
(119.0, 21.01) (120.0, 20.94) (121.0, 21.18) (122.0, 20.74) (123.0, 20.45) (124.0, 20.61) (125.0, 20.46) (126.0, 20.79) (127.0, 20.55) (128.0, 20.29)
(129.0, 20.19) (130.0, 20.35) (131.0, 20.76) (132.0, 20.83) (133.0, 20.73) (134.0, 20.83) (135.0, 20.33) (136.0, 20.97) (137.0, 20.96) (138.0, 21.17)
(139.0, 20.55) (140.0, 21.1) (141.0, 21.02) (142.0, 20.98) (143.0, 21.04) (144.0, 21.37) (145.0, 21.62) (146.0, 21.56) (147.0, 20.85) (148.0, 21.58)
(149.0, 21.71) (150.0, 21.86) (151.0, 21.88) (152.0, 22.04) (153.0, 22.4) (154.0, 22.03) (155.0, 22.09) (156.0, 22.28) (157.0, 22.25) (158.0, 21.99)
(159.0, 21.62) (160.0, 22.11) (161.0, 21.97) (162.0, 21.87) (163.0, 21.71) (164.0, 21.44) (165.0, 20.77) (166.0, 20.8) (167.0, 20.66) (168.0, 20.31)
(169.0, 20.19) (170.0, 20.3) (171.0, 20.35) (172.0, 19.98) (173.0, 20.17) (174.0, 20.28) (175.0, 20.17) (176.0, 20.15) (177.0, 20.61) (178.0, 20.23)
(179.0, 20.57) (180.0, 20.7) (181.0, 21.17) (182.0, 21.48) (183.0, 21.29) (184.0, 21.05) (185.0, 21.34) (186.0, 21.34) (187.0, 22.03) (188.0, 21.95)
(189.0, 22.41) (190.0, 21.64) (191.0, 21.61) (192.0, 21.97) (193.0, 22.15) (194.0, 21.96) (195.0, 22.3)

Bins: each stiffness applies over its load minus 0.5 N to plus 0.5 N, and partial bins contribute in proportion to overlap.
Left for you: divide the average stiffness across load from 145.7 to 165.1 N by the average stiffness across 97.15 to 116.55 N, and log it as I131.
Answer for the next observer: 0.9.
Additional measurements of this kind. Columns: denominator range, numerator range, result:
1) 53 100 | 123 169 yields 0.91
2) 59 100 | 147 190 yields 0.91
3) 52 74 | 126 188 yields 0.90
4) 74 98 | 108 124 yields 0.94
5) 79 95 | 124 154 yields 0.91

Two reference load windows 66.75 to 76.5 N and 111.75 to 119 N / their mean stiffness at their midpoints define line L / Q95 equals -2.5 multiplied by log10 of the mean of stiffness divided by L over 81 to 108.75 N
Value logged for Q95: -0.047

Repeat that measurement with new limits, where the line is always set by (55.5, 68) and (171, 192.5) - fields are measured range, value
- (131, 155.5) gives 0.03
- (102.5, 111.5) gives -0.03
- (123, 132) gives 0.09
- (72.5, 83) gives 0.02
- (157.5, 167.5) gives 0.00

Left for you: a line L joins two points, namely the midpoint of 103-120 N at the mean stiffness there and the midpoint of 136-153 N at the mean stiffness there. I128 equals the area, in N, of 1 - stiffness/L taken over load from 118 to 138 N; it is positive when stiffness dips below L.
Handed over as 1.1 N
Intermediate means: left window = 22.5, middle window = 20.7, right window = 21.4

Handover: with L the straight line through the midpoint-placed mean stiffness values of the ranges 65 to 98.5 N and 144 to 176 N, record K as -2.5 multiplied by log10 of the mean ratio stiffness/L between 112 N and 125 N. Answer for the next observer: 0.05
